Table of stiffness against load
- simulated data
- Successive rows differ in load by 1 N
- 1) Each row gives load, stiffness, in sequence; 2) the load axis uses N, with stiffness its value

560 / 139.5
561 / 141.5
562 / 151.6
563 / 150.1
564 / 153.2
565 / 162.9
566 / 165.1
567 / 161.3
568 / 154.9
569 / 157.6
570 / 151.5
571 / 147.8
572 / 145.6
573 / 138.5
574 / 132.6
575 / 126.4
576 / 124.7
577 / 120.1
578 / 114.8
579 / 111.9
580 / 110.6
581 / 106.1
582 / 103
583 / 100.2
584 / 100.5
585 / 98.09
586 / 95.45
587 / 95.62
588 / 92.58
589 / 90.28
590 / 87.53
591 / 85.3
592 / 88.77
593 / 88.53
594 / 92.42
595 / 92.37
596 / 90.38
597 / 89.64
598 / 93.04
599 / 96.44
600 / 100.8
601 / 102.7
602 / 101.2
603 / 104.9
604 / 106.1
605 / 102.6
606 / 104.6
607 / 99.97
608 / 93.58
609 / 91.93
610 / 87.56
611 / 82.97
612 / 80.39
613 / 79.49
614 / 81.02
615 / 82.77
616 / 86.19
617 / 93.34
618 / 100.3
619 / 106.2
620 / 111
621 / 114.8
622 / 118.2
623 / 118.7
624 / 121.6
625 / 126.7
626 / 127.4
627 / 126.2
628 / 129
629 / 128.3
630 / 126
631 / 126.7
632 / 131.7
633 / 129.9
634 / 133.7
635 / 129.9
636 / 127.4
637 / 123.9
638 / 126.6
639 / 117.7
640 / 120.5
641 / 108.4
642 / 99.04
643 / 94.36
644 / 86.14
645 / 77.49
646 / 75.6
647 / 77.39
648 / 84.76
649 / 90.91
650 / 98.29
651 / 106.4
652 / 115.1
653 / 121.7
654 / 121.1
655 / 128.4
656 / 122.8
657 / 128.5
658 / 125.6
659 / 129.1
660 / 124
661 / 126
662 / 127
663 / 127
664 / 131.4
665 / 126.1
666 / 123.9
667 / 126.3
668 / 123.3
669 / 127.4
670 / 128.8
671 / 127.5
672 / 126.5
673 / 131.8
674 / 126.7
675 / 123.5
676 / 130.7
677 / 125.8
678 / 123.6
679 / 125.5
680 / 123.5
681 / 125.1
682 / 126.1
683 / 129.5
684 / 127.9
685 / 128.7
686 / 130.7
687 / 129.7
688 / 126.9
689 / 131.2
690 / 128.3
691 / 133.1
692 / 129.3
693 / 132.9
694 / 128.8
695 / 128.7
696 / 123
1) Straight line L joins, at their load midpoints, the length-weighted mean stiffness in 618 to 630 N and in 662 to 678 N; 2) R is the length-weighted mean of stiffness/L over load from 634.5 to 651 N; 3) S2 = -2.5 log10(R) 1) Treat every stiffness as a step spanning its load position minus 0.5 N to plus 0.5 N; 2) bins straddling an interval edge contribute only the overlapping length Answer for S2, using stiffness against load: 0.20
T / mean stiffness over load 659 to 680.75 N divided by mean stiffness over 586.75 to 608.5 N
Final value 1.33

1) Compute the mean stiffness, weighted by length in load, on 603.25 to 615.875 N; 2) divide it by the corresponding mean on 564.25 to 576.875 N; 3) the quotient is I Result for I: 0.62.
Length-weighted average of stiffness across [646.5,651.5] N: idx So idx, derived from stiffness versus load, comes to 91.5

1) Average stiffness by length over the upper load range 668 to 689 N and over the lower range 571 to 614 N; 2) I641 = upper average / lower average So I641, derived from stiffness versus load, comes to 1.25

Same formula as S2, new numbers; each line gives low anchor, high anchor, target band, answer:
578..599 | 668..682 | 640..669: 0.07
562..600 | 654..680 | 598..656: 0.15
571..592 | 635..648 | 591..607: 0.12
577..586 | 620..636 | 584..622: 0.21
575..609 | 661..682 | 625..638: -0.14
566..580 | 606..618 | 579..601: 0.21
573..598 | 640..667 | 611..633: -0.03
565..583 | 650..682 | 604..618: 0.39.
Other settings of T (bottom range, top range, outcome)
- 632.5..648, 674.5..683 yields 1.17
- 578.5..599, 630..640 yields 1.33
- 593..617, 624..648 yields 1.23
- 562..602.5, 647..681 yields 1.05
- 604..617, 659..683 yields 1.40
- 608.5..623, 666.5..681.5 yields 1.33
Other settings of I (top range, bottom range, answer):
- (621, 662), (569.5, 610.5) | 1.10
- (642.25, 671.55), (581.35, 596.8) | 1.22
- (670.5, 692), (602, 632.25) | 1.20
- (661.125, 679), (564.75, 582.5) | 0.94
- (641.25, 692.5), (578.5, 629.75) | 1.19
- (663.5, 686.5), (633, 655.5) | 1.18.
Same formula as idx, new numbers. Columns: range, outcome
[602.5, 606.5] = 105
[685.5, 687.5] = 130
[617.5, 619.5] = 103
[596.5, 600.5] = 95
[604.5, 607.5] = 102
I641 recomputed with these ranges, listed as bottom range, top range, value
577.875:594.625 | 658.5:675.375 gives 1.30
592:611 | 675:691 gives 1.33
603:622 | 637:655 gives 1.07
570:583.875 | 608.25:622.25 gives 0.77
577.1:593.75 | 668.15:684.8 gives 1.29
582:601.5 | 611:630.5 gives 1.15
